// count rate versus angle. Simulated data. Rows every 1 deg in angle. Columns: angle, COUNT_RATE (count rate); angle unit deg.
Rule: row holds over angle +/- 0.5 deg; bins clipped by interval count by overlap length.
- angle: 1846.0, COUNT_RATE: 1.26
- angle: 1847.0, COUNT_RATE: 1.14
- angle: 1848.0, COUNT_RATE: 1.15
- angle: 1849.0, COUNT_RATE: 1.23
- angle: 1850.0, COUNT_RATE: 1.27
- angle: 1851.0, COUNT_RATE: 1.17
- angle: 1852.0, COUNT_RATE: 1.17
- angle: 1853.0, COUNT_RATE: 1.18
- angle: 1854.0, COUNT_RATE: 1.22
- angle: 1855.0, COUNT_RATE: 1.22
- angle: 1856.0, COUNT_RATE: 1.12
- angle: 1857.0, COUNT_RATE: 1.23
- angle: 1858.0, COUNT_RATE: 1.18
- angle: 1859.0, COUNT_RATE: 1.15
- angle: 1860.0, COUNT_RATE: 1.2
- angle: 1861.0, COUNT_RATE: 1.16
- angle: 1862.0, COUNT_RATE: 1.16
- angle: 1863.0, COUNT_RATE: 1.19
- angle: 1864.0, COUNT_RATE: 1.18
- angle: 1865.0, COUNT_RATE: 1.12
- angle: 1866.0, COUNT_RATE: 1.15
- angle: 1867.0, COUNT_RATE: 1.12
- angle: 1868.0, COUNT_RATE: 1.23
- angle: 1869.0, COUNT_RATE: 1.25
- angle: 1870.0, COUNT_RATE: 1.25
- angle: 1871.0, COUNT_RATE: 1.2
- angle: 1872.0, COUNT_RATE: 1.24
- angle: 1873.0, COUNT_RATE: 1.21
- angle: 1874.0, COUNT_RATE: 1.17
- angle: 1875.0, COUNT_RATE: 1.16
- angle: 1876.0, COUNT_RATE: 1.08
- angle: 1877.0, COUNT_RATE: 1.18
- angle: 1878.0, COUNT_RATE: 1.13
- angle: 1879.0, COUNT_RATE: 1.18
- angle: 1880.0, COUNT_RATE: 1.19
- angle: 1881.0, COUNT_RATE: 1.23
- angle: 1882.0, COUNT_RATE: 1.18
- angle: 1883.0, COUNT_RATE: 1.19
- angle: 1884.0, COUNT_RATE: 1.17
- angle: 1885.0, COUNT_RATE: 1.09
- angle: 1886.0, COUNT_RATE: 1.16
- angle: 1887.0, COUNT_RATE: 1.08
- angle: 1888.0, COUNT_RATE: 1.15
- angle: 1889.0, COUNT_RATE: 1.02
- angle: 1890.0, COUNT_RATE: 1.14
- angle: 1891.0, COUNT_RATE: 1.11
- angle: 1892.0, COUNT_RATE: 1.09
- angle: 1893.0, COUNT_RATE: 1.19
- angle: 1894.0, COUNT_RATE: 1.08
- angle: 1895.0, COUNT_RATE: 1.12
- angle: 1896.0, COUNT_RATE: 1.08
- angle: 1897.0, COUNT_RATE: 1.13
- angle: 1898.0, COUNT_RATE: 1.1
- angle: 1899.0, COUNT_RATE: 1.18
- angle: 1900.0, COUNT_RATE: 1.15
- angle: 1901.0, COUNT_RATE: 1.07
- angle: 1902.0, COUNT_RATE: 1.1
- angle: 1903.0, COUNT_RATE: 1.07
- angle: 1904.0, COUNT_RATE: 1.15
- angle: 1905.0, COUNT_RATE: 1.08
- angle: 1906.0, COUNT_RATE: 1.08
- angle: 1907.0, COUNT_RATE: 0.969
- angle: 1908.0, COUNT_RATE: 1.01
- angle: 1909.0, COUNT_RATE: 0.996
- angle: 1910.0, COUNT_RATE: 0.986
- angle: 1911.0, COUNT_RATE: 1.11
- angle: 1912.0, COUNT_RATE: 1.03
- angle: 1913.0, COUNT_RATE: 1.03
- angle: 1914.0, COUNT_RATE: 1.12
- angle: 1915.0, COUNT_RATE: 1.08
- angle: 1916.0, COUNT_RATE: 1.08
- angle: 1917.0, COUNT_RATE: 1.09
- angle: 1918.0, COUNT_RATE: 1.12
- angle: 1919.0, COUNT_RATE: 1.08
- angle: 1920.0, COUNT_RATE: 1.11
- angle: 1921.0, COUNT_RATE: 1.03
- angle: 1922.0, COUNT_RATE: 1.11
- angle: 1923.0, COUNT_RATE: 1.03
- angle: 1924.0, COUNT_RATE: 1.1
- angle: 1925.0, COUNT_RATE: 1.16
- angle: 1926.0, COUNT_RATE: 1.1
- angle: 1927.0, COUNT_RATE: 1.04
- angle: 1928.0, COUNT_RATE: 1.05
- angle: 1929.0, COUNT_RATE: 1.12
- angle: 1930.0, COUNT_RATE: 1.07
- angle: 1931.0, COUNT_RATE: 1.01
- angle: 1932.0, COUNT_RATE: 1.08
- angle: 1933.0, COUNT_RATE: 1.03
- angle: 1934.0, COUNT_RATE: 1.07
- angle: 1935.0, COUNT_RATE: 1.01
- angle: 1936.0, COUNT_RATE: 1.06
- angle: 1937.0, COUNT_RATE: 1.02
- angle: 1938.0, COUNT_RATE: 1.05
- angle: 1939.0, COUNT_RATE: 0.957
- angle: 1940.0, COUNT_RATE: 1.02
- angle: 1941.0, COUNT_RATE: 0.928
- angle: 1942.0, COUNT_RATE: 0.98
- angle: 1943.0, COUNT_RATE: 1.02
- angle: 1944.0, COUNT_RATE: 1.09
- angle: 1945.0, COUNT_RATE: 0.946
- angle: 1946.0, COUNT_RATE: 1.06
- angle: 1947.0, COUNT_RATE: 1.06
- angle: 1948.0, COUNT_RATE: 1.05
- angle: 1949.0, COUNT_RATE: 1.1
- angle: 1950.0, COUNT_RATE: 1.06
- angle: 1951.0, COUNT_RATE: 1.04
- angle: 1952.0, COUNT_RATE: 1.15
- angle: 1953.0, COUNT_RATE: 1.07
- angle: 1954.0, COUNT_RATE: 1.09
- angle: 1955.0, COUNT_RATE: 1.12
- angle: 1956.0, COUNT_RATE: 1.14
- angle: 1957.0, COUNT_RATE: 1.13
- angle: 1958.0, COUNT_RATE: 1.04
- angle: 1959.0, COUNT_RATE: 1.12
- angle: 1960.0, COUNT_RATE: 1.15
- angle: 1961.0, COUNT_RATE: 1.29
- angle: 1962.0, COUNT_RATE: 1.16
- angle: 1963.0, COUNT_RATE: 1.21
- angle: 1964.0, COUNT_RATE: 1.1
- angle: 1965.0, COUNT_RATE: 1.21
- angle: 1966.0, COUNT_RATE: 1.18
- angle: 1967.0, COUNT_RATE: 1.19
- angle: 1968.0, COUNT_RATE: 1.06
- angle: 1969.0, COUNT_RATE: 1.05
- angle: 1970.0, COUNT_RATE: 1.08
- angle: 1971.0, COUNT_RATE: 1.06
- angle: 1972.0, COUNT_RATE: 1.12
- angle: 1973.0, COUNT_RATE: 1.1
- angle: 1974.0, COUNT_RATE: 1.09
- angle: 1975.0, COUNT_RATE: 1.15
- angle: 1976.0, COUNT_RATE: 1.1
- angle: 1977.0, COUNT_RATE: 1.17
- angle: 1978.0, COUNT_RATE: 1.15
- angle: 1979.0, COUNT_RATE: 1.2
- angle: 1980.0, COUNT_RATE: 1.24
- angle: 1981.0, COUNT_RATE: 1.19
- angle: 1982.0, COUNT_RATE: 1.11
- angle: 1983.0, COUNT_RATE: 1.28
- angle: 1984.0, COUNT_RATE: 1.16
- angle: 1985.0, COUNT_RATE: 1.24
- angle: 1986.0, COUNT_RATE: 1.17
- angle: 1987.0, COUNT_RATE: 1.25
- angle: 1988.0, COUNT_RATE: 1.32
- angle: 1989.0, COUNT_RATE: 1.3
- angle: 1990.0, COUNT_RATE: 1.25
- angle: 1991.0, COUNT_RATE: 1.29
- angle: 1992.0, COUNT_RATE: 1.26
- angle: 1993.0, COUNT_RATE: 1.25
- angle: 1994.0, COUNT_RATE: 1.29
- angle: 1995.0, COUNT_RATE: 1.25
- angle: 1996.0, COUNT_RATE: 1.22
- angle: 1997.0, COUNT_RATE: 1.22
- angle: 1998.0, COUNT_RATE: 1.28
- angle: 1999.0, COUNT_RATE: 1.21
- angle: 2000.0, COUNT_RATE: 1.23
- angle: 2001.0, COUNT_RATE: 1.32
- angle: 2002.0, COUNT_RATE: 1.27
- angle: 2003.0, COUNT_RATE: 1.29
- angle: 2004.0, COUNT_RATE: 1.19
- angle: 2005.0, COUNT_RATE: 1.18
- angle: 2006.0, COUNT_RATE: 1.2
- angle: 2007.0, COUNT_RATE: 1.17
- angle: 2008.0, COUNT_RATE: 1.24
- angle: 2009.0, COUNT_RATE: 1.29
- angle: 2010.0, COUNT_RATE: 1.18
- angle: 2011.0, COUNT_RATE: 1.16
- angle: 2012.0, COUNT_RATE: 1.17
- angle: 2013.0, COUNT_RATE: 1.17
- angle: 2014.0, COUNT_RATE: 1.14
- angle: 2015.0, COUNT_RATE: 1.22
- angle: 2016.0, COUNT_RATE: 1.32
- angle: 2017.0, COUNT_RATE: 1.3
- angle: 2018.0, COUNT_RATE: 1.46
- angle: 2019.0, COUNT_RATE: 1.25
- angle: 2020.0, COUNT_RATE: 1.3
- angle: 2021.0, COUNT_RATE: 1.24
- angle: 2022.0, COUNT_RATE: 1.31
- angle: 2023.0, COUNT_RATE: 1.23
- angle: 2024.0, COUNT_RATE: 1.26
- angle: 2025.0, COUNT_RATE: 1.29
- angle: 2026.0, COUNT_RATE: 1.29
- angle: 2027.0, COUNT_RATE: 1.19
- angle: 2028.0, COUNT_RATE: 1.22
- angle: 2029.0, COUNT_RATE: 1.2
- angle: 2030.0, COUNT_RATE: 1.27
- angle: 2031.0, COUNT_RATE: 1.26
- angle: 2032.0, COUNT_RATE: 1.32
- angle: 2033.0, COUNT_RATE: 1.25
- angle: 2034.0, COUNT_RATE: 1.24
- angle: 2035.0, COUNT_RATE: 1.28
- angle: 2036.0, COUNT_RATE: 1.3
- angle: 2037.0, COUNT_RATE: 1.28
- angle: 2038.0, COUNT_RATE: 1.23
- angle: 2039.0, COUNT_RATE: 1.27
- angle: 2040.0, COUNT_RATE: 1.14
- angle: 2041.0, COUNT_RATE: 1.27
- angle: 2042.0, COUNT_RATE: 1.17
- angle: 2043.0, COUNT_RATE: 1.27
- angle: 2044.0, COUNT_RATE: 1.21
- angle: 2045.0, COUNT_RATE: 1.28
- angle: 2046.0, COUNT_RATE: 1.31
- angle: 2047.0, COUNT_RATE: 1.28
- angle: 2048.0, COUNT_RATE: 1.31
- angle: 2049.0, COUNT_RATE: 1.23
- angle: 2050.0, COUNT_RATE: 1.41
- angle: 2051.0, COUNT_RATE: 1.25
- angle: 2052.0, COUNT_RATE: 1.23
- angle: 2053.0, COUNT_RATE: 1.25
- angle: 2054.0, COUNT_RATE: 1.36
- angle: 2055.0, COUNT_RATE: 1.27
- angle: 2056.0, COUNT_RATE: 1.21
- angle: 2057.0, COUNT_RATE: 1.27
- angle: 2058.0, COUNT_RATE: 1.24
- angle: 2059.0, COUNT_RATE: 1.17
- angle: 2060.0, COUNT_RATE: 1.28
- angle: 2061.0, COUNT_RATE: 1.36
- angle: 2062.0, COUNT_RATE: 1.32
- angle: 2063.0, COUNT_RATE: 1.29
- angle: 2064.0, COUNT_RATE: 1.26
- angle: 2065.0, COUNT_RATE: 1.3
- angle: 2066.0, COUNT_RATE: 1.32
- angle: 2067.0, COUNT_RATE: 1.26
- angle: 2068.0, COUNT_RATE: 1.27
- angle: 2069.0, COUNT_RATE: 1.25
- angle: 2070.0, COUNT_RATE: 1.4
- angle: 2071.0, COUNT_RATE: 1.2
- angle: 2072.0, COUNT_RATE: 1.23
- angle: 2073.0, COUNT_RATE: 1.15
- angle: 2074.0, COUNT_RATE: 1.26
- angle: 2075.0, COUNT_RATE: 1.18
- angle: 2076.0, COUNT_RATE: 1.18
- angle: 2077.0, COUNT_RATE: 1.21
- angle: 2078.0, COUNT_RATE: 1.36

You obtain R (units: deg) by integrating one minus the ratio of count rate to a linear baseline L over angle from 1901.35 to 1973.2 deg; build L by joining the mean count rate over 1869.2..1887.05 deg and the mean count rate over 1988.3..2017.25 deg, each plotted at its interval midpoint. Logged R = 7.6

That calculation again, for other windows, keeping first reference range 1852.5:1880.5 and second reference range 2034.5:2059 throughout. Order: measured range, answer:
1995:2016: 0.4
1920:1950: 4.0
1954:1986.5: 2.1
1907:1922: 1.8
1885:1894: 0.6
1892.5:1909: 1.4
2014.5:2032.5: -0.3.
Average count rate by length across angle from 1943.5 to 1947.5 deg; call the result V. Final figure 1.04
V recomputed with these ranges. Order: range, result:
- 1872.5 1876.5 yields 1.16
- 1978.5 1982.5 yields 1.19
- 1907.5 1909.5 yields 1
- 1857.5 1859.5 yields 1.17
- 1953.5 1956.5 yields 1.12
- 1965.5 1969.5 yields 1.12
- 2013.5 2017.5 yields 1.25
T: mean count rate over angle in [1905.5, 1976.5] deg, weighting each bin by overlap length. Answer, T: 1.08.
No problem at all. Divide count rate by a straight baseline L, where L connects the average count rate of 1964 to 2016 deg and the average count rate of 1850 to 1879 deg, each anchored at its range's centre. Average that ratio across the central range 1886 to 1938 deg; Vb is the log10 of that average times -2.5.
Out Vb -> 0.10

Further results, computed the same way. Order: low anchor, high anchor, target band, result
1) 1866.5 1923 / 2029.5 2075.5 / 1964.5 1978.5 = 0.06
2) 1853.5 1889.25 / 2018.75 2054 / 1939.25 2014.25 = 0.06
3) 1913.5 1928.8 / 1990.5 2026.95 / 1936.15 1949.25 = 0.11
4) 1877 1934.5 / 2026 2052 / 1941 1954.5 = 0.10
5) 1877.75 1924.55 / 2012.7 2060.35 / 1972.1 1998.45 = -0.01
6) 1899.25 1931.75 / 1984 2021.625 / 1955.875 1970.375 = 0.02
